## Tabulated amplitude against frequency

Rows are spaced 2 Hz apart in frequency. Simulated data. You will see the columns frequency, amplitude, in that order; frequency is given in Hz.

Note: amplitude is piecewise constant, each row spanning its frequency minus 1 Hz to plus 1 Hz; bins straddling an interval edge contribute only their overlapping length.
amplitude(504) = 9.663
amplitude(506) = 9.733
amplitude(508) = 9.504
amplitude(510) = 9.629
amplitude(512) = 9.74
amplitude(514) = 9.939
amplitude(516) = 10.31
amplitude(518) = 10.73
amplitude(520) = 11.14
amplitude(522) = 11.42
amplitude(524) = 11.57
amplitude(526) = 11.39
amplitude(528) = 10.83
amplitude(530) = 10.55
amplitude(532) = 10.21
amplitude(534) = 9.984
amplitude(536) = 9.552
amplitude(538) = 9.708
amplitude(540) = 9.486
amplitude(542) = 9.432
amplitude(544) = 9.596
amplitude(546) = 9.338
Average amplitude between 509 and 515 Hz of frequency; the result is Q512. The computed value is 9.77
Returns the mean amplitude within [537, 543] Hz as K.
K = 9.54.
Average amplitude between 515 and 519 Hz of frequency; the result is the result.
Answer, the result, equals 10.5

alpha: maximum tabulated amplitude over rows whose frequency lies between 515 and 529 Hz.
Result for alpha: 11.57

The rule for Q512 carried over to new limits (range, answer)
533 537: 9.77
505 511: 9.62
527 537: 10.2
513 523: 10.7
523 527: 11.5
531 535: 10.1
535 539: 9.63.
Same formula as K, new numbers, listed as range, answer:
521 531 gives 11.2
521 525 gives 11.5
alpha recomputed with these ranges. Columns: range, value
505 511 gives 9.733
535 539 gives 9.708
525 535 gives 11.39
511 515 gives 9.939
